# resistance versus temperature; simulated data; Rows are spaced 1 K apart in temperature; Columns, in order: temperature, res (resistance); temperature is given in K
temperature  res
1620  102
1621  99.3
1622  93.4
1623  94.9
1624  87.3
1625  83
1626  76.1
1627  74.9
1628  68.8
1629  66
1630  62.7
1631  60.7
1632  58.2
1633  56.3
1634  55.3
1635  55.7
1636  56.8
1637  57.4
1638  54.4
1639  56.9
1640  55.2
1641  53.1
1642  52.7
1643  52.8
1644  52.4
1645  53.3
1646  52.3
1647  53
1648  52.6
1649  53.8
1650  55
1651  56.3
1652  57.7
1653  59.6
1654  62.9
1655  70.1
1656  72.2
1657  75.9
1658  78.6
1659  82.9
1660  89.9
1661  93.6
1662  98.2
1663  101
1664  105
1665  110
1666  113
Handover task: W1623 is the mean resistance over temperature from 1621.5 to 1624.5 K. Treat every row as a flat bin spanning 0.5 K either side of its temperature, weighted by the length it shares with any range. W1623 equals 91.9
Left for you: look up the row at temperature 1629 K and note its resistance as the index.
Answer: 66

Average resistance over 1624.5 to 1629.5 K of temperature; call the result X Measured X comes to 73.8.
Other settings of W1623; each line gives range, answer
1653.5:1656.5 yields 68.4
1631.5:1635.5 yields 56.4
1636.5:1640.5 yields 56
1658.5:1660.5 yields 86.4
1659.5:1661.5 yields 91.8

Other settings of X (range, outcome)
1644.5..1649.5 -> 53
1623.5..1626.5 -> 82.1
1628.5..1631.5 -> 63.1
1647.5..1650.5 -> 53.8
